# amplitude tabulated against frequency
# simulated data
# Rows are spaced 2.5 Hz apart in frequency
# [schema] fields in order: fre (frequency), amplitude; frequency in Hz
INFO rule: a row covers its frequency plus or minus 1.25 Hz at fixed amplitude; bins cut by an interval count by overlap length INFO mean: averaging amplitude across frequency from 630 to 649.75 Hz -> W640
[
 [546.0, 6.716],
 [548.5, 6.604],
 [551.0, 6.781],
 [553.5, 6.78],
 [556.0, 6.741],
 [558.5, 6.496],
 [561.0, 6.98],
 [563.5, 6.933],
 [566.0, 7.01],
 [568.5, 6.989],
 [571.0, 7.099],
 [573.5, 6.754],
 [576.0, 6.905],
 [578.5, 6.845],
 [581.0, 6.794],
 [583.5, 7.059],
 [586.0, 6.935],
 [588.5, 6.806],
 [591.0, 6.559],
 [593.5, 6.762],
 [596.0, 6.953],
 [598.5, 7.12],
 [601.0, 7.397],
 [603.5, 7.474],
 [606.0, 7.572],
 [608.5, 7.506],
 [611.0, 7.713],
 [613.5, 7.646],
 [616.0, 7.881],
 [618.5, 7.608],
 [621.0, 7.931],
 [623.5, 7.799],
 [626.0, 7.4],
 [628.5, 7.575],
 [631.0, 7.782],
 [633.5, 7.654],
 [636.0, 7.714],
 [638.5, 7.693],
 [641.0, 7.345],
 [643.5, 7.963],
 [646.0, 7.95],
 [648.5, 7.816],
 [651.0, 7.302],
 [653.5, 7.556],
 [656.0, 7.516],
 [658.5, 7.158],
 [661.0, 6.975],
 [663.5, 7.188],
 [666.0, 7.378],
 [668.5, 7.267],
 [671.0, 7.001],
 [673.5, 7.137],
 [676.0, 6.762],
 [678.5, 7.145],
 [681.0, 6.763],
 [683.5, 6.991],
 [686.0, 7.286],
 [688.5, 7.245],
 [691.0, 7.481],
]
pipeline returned 7.74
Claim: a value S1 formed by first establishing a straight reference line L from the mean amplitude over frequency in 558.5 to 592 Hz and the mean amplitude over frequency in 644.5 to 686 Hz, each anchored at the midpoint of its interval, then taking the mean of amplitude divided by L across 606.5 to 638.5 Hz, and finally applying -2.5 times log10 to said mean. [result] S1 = -0.089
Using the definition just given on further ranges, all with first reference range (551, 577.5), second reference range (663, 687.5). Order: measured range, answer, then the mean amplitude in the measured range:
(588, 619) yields -0.056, 7.31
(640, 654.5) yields -0.093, 7.66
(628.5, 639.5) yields -0.102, 7.7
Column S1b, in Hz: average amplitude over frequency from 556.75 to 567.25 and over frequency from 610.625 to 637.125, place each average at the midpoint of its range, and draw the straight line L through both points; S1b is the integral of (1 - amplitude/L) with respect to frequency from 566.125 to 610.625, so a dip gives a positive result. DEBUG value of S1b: 1.0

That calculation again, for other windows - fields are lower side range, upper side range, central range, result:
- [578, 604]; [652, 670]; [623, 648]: -1.81 Hz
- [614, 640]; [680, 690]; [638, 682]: 0.17 Hz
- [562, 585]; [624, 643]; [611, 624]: -0.58 Hz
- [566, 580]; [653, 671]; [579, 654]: -3.64 Hz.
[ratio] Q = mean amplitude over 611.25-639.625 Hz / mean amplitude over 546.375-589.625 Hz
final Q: 1.12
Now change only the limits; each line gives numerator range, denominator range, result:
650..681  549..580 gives 1.05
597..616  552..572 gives 1.09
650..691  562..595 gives 1.04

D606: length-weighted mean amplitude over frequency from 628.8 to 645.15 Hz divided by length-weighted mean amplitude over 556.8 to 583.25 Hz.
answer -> 1.12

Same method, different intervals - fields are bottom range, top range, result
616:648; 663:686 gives 0.92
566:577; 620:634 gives 1.11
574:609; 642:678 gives 1.05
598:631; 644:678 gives 0.96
